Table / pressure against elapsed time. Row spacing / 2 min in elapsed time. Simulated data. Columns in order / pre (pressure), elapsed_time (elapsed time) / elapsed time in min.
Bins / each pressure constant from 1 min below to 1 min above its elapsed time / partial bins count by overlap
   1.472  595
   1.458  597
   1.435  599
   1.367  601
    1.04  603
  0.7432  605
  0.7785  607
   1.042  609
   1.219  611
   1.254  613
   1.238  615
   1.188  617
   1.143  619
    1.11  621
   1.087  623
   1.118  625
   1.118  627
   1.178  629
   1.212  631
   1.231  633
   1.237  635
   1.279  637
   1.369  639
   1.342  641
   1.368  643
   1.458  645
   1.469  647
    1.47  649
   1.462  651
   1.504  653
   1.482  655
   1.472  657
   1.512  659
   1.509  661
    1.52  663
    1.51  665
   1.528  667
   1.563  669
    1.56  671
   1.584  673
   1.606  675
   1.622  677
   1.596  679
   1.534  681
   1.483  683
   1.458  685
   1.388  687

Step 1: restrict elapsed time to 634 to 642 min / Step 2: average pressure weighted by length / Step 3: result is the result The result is 1.31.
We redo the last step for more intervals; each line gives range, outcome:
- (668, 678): 1.59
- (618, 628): 1.12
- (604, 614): 1.01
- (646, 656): 1.48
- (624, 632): 1.16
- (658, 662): 1.51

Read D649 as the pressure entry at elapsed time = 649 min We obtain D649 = 1.47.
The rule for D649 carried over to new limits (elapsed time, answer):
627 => 1.118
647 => 1.469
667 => 1.528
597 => 1.458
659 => 1.512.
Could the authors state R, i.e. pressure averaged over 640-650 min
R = 1.42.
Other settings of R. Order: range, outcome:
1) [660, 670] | 1.53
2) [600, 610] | 0.994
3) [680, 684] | 1.51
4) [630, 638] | 1.24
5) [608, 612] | 1.13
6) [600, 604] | 1.2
